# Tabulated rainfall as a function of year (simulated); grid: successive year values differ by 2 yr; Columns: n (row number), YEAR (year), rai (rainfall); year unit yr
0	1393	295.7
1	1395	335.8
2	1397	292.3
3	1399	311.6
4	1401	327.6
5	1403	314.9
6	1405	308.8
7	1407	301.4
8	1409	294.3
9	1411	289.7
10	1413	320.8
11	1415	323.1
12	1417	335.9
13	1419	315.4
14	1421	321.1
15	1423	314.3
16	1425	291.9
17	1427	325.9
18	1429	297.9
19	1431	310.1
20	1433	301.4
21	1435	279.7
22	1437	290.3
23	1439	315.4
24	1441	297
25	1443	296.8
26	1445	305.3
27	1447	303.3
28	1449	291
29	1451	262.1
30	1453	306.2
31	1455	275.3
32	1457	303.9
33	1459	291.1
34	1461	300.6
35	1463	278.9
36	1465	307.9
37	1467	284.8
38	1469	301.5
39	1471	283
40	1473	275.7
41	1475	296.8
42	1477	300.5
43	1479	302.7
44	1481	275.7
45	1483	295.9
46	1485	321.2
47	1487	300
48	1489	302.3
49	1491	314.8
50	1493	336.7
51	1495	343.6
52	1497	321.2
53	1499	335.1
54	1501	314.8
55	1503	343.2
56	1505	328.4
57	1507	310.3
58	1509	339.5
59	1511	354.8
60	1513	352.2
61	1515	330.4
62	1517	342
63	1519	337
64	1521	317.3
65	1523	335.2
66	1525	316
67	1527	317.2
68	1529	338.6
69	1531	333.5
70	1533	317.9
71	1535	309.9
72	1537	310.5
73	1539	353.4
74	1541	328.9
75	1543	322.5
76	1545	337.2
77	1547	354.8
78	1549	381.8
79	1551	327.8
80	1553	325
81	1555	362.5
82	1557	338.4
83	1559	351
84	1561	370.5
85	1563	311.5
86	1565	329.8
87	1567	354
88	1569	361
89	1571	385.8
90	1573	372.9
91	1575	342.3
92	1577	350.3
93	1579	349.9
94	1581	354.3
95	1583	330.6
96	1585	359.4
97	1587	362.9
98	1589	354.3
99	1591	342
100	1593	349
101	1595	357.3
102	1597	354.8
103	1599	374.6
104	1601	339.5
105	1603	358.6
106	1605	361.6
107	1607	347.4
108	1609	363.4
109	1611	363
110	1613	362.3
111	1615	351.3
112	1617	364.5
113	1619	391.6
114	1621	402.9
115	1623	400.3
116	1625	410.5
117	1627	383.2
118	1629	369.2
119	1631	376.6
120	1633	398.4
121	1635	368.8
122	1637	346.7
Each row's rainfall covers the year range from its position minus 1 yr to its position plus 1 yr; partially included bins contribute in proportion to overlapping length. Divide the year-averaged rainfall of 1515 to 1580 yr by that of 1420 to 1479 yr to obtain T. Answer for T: 1.15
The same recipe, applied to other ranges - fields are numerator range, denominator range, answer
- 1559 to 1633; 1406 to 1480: 1.21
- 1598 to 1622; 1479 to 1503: 1.16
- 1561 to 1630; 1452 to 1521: 1.16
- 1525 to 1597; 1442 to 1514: 1.12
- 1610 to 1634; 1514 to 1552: 1.15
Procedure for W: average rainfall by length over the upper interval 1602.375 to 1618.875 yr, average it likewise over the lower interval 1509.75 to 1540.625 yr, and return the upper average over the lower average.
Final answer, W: 1.1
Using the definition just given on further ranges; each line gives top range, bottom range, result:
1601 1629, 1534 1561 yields 1.10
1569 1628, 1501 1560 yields 1.09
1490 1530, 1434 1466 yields 1.13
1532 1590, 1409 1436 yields 1.12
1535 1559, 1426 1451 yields 1.13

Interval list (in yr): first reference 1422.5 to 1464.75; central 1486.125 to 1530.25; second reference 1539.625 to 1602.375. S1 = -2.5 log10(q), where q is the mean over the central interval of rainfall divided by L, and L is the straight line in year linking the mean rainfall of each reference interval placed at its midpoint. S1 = -0.02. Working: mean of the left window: 297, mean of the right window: 350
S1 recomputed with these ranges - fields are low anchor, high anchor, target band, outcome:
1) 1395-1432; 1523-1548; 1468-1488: 0.09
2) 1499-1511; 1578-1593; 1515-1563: 0.01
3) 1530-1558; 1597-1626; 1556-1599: 0.00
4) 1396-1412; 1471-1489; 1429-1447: 0.00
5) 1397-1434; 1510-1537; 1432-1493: 0.08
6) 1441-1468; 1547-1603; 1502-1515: -0.06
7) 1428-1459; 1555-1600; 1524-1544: 0.03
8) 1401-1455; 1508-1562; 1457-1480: 0.08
